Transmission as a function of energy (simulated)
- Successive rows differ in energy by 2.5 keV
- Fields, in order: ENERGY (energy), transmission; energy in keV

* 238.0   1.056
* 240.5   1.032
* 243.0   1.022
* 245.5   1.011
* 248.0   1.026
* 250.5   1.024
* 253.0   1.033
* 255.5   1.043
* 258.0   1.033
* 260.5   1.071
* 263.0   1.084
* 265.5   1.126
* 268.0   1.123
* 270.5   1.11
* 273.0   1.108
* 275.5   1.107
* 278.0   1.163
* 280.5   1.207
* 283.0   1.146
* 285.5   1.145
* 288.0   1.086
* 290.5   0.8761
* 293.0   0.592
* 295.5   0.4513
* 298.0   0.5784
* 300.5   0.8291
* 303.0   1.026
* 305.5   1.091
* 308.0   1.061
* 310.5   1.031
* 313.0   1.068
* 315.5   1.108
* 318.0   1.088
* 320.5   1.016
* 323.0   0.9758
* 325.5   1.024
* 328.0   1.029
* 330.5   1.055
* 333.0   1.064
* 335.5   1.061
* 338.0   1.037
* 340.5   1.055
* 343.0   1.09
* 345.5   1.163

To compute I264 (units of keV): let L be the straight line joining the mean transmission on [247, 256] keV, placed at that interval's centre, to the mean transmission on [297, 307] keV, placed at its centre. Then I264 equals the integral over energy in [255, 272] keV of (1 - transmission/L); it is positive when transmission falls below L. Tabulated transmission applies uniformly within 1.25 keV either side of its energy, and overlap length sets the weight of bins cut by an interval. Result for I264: -1.5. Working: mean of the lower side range 1.03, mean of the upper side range 0.893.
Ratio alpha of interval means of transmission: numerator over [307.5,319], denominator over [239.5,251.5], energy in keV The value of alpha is 1.05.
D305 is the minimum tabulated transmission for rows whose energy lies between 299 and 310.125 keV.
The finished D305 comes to 0.8291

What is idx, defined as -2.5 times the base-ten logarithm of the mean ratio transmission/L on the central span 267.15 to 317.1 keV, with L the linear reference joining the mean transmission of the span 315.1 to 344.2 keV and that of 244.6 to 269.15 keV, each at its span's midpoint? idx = 0.06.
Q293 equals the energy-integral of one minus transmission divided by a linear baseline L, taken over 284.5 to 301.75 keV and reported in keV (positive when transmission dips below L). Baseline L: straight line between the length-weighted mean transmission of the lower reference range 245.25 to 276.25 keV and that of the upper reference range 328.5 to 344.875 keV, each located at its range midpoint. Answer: 4.5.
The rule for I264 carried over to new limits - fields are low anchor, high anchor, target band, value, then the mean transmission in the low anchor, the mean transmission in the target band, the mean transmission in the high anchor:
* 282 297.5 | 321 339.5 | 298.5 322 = -1.7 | 0.864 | 1.02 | 1.03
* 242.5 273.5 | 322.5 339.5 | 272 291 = -1.1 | 1.06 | 1.11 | 1.04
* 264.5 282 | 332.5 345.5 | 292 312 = 4.8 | 1.14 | 0.838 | 1.07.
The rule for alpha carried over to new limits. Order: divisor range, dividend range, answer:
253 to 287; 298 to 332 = 0.91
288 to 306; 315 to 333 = 1.32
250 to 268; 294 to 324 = 0.88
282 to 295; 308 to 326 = 1.12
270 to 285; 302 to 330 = 0.92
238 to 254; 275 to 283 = 1.13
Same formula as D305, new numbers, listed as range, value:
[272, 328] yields 0.4513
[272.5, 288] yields 1.086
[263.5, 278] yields 1.107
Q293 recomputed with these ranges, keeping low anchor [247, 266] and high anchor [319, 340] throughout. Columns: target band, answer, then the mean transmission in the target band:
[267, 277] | -0.6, 1.11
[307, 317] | -0.3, 1.07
